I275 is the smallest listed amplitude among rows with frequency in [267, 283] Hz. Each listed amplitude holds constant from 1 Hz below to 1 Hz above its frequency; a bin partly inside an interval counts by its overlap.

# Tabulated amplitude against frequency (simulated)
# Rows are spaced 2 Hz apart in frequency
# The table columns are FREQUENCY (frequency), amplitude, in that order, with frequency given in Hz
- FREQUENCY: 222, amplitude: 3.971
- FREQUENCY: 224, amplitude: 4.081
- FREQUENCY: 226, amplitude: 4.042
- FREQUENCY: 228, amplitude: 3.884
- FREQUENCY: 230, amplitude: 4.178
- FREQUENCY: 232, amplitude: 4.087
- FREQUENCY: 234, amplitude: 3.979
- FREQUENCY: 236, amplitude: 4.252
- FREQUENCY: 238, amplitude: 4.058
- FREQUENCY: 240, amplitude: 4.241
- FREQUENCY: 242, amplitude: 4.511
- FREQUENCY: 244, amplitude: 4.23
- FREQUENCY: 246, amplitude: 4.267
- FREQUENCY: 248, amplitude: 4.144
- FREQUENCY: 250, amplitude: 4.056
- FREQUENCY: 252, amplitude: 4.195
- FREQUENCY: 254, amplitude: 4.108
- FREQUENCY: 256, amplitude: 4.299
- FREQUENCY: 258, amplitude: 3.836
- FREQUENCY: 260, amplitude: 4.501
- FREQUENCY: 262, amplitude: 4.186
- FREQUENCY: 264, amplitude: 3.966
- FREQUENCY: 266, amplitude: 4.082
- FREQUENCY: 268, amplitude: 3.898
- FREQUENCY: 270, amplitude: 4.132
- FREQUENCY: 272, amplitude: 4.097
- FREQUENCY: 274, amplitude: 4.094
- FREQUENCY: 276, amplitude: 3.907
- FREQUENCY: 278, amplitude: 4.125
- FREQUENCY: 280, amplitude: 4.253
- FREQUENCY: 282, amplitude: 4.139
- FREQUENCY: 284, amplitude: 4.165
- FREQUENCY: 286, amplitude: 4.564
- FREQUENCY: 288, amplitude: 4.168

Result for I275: 3.898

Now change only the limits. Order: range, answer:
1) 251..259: 3.836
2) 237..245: 4.058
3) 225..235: 3.884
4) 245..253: 4.056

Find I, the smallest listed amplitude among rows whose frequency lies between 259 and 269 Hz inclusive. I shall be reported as 3.898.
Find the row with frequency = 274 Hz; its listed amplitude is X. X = 4.094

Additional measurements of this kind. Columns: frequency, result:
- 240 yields 4.241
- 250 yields 4.056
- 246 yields 4.267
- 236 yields 4.252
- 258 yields 3.836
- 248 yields 4.144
